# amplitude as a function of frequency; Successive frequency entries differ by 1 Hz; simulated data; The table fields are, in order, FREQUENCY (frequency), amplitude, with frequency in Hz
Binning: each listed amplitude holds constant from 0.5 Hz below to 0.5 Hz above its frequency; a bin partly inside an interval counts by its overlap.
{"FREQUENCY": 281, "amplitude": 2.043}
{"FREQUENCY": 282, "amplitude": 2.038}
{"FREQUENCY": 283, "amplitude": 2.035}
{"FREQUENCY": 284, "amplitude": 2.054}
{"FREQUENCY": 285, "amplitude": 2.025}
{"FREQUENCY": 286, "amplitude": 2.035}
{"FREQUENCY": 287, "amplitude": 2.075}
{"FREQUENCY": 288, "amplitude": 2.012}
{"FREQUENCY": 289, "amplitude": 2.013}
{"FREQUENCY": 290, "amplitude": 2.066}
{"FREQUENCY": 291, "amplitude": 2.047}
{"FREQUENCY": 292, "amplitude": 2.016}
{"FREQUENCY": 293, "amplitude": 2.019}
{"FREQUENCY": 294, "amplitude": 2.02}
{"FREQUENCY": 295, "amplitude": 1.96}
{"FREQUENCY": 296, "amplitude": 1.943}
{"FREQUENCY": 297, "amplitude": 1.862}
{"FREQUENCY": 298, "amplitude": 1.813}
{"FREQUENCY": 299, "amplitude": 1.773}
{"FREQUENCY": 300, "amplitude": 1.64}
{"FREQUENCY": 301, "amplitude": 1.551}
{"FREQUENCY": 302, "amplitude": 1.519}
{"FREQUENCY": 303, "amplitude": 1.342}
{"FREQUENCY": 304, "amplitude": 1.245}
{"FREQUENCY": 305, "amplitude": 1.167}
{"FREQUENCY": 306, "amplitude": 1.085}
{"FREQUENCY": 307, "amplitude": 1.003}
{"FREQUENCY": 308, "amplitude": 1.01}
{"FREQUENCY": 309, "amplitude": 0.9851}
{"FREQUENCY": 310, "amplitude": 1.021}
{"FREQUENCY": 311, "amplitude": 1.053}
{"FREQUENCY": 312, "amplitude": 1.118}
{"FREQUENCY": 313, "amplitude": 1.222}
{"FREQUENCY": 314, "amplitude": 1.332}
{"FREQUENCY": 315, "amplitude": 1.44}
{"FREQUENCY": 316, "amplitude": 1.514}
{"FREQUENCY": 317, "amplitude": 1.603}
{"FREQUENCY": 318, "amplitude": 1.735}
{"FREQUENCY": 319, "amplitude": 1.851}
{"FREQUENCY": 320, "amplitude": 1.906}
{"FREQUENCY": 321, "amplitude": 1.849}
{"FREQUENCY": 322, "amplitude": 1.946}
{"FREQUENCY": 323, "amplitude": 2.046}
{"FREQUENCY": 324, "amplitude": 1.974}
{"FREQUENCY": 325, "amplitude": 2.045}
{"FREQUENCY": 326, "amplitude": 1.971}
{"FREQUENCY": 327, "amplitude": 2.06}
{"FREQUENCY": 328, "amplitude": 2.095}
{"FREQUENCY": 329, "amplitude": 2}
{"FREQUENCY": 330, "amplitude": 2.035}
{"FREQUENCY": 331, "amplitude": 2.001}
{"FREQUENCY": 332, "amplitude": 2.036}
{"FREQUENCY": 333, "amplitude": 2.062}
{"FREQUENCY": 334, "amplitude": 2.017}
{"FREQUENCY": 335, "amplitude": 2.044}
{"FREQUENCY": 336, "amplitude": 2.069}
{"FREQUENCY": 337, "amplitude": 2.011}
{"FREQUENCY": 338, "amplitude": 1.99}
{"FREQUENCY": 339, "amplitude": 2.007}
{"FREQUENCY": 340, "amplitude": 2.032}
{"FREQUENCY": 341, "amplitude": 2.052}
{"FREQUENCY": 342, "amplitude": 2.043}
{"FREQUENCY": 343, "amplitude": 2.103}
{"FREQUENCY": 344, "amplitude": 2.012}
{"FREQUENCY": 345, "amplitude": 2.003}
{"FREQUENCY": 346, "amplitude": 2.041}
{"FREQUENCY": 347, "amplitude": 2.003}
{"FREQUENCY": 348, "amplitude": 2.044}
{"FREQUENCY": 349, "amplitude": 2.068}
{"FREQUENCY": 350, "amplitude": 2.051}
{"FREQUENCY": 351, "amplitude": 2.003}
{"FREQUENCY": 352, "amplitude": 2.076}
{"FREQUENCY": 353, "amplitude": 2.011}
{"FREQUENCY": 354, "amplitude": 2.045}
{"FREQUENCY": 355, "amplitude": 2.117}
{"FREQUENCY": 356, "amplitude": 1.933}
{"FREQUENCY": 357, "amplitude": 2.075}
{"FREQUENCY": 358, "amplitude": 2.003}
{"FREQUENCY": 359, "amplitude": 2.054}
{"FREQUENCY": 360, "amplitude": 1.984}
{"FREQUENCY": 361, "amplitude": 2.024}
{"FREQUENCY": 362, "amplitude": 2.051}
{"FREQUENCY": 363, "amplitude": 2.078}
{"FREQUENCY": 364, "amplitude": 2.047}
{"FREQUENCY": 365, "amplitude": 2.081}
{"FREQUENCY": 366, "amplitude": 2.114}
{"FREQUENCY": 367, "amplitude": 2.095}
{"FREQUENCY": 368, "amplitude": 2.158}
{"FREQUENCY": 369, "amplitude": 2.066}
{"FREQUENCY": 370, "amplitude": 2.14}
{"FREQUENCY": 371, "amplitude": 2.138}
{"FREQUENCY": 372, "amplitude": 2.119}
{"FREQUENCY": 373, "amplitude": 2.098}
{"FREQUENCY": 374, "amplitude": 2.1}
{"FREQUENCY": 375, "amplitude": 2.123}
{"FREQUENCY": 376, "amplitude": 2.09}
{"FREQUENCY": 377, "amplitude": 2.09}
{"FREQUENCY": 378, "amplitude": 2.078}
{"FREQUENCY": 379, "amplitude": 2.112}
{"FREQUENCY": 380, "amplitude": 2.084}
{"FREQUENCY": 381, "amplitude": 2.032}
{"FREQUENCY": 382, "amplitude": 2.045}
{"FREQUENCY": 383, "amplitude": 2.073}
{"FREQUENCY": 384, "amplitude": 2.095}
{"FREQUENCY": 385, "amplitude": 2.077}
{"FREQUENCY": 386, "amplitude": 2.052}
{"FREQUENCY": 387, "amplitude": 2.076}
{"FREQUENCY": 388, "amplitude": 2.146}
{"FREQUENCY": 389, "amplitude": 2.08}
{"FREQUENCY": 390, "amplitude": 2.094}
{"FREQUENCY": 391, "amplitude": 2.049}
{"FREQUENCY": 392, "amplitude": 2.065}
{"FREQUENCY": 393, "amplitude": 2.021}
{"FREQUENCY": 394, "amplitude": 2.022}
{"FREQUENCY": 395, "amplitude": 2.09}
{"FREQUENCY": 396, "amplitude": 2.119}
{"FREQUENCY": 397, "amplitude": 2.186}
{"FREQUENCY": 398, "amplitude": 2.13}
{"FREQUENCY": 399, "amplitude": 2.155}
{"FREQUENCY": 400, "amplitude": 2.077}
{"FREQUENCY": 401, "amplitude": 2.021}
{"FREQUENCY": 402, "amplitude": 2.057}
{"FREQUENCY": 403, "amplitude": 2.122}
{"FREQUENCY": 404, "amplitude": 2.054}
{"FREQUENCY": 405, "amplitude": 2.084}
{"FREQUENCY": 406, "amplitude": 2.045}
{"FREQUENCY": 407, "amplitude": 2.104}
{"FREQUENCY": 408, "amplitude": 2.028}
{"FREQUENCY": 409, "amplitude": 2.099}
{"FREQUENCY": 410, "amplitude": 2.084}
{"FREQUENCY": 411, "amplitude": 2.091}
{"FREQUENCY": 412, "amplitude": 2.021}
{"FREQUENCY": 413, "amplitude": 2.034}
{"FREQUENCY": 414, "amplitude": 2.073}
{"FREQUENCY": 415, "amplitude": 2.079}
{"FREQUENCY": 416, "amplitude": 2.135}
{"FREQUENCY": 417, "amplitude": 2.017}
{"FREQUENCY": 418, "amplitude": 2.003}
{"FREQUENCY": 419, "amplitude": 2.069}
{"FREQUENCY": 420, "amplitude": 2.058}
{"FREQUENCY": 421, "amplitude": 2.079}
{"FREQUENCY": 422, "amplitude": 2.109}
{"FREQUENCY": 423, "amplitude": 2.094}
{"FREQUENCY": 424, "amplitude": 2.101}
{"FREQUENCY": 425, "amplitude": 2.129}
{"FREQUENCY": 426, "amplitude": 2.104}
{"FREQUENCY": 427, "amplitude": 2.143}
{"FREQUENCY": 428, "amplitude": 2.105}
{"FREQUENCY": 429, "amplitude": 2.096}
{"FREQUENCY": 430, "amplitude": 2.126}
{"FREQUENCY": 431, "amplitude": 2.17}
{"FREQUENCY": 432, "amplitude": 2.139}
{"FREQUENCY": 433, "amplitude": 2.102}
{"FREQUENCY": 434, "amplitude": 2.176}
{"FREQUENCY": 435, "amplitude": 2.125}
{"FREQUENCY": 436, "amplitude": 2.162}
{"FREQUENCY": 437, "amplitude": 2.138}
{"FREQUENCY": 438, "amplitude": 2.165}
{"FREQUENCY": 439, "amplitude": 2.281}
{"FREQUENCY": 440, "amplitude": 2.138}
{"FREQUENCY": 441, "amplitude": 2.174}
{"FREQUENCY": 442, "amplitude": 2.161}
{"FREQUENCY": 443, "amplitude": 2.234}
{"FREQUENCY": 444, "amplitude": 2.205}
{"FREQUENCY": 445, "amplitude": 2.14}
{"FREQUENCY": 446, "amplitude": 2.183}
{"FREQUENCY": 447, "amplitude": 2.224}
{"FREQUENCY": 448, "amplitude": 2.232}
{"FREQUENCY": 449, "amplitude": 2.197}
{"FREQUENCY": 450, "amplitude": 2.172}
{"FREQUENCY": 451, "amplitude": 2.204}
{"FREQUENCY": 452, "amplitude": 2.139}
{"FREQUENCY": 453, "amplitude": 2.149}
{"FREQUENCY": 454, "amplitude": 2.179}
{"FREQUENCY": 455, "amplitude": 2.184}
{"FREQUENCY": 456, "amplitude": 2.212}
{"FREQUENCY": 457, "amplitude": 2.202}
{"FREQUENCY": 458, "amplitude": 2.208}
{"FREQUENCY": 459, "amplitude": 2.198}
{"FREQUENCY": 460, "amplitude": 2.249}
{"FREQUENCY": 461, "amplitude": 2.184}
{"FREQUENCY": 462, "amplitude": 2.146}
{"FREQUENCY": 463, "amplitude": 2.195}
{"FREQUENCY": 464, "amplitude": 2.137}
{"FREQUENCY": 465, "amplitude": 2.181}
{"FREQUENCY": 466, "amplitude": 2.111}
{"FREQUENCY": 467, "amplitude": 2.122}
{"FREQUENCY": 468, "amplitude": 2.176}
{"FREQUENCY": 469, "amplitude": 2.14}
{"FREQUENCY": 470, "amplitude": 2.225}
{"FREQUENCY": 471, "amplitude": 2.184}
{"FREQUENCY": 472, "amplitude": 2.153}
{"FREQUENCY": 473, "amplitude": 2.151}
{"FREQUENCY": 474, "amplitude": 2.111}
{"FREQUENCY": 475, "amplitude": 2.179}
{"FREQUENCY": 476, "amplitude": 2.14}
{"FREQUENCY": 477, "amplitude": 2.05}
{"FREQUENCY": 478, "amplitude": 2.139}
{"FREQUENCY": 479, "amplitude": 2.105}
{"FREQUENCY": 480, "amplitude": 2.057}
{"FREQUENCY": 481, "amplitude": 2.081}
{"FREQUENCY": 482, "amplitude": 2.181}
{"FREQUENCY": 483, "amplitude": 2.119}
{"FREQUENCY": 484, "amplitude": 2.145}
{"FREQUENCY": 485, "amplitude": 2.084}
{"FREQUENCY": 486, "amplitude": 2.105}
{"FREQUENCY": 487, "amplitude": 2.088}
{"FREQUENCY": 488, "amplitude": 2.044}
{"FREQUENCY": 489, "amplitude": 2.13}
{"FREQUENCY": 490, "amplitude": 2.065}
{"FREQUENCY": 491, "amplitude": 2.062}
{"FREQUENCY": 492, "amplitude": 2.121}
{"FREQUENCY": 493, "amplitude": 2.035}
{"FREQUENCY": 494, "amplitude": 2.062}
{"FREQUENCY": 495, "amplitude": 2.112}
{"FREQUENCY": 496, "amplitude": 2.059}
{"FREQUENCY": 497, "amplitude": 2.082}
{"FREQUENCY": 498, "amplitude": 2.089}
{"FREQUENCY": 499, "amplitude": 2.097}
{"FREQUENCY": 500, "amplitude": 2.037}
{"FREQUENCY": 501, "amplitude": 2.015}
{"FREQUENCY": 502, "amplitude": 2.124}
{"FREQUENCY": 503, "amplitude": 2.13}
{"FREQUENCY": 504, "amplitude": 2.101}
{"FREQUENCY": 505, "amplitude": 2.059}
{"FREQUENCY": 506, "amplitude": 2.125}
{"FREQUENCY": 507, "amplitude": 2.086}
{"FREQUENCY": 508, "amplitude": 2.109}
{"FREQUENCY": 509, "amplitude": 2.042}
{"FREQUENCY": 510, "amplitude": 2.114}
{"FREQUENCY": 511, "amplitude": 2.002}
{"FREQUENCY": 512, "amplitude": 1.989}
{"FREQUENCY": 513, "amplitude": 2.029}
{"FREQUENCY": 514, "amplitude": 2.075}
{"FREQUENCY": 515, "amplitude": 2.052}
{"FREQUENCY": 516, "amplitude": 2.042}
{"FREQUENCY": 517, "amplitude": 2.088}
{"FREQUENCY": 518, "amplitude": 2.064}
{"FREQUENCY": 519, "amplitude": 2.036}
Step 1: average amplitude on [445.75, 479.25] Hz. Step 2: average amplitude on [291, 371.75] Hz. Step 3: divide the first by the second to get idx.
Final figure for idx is 1.17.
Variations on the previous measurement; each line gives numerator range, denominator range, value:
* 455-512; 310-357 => 1.12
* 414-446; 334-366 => 1.04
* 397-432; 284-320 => 1.29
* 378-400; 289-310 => 1.30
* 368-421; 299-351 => 1.19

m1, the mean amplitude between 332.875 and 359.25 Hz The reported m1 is 2.04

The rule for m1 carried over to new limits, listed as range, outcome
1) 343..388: 2.07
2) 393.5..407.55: 2.09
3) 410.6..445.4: 2.12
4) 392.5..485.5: 2.13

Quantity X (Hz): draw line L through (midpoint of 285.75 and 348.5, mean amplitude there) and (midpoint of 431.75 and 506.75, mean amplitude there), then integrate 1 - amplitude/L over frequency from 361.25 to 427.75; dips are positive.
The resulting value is -4.0 Hz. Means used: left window 1.79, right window 2.14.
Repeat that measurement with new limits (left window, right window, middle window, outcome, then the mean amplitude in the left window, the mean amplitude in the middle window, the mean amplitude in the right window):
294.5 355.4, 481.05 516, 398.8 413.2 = -1.1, 1.78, 2.07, 2.08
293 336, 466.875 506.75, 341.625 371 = -4.6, 1.67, 2.05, 2.11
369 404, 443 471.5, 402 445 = 0.6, 2.09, 2.11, 2.18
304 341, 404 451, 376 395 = -1.2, 1.7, 2.07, 2.12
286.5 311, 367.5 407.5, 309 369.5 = -2.6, 1.62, 1.92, 2.09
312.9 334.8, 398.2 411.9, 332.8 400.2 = -3.1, 1.87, 2.07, 2.08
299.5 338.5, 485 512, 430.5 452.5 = -2.6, 1.66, 2.18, 2.08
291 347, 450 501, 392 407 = -1.0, 1.76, 2.08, 2.13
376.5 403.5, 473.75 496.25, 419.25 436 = -0.2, 2.08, 2.12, 2.1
